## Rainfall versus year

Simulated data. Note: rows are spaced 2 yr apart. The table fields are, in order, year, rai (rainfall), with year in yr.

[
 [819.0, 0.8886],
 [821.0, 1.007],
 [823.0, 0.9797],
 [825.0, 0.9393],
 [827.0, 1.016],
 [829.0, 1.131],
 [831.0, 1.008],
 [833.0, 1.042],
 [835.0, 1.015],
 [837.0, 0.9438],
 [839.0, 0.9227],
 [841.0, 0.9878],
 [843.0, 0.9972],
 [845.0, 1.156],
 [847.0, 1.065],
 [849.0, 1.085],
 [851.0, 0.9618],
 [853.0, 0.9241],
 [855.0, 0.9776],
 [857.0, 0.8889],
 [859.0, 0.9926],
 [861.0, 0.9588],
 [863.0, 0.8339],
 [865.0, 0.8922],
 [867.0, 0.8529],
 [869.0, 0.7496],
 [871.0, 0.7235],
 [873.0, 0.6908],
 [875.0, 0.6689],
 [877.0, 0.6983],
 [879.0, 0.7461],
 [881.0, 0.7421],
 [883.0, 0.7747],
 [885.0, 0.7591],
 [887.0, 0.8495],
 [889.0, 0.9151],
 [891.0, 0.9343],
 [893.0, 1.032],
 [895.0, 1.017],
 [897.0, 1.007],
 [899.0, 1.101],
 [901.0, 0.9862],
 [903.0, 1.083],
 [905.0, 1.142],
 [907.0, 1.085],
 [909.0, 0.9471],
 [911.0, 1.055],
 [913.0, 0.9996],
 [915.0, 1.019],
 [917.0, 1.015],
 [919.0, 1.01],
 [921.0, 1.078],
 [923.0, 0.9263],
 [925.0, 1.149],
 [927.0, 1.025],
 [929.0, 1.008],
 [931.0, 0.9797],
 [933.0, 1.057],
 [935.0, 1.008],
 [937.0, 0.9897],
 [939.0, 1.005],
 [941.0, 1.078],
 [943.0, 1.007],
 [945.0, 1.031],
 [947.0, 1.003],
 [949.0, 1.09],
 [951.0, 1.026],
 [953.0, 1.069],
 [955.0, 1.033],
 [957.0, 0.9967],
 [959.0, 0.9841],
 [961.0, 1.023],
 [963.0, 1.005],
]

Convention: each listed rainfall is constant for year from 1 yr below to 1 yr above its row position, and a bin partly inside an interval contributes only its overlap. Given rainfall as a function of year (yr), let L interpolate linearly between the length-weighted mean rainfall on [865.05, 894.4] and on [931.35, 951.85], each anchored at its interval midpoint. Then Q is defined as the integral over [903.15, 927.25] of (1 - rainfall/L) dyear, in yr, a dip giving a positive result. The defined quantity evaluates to -2.83 yr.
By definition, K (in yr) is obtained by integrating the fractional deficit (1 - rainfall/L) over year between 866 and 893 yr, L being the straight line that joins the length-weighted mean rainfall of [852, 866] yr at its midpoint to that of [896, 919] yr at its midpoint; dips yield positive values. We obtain 5.2 yr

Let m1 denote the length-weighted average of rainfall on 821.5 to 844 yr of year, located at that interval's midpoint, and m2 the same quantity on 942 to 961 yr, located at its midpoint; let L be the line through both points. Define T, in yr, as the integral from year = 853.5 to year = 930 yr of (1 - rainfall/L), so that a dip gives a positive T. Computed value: 6.3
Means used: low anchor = 0.999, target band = 0.93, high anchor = 1.03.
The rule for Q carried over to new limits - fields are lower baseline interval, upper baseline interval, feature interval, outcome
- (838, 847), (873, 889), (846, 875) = 0.3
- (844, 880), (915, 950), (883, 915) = -1.0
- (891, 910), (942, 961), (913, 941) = 0.3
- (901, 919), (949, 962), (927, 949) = 0.2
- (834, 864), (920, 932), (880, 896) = 2.0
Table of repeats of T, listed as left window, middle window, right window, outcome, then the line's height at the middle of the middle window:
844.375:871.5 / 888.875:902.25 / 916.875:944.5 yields -0.3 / 0.981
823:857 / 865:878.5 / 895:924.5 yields 3.7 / 1.02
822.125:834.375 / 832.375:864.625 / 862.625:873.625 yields -2.8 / 0.904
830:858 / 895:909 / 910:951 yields -0.5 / 1.02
